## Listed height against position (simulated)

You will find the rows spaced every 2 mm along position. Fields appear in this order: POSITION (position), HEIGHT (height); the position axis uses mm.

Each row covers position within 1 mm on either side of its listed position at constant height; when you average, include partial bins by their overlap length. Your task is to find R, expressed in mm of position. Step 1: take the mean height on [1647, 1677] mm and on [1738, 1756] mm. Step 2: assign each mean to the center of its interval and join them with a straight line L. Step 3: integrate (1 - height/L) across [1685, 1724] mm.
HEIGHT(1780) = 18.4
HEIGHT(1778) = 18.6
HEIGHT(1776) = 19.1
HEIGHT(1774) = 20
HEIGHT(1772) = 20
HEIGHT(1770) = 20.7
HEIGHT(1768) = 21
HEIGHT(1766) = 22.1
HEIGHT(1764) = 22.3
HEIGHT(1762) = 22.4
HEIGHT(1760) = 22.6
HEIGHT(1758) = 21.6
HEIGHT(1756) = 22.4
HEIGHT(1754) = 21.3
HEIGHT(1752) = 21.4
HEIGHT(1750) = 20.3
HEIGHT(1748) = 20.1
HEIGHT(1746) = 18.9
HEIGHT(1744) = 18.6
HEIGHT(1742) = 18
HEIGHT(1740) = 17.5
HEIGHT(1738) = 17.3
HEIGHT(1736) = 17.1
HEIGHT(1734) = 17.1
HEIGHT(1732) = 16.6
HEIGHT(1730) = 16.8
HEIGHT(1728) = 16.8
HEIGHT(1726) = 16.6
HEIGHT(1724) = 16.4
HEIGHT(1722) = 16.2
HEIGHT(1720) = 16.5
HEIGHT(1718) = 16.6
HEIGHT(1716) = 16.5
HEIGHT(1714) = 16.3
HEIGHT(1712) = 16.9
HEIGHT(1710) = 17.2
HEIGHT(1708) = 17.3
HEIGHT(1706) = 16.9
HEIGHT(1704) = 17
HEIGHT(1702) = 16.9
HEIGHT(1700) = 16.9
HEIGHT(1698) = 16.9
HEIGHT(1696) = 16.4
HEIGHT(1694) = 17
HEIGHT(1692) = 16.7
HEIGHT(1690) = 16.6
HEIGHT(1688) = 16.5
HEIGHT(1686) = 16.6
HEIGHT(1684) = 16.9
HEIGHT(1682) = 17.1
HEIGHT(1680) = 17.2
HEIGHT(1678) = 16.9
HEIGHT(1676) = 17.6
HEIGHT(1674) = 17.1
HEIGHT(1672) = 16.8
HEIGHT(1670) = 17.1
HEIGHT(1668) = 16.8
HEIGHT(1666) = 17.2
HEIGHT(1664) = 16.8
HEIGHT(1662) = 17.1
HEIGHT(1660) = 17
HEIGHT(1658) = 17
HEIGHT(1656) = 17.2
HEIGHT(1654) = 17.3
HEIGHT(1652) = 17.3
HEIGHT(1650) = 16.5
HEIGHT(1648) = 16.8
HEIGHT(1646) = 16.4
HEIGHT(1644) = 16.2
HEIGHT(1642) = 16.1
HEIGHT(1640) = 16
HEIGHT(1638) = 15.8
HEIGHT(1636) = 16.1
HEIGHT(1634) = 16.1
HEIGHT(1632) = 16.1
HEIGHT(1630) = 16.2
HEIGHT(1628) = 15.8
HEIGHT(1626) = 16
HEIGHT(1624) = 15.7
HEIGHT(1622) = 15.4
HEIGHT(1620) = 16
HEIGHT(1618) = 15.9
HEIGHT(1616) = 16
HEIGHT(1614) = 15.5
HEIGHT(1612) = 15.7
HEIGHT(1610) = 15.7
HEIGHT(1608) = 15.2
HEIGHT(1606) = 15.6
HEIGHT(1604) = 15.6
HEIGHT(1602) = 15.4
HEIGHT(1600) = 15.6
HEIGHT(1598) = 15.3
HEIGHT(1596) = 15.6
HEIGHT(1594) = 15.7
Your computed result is 3.3 mm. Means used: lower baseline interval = 17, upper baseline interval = 19.5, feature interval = 16.7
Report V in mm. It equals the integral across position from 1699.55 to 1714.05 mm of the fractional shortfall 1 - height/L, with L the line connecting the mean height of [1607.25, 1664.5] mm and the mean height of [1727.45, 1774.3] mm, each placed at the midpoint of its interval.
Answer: 1.1 mm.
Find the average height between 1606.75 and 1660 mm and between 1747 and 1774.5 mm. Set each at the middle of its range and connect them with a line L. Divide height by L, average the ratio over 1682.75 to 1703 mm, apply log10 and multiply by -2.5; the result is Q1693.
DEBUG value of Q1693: 0.11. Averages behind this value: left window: 16.2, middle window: 16.7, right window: 21.3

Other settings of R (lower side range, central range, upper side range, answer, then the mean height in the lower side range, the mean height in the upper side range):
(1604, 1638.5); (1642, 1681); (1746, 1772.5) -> 1.1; 15.8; 21.3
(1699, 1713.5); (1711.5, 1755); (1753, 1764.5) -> 4.2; 17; 22.1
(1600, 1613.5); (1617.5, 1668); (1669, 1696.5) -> -0.7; 15.5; 16.9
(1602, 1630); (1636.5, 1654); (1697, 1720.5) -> -0.4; 15.7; 16.8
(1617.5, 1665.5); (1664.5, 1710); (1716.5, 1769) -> 1.6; 16.4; 19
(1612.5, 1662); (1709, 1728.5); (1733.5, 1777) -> 2.4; 16.3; 20.1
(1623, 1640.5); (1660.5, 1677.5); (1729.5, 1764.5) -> 0.1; 16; 19.6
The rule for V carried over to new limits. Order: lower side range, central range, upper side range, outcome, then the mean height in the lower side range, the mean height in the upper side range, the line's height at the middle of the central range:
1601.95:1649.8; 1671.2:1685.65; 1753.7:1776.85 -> 0.7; 15.9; 21.3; 17.9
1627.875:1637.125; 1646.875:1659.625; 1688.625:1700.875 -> -0.6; 16.1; 16.7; 16.3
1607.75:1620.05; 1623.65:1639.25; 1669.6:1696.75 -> 0.0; 15.7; 16.9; 16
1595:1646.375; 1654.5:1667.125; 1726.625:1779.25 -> -0.1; 15.8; 19.6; 17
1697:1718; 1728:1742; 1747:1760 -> 1.7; 16.9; 21.3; 19.5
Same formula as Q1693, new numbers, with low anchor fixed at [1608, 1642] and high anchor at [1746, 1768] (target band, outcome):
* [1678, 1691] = 0.10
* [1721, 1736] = 0.21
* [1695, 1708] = 0.14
